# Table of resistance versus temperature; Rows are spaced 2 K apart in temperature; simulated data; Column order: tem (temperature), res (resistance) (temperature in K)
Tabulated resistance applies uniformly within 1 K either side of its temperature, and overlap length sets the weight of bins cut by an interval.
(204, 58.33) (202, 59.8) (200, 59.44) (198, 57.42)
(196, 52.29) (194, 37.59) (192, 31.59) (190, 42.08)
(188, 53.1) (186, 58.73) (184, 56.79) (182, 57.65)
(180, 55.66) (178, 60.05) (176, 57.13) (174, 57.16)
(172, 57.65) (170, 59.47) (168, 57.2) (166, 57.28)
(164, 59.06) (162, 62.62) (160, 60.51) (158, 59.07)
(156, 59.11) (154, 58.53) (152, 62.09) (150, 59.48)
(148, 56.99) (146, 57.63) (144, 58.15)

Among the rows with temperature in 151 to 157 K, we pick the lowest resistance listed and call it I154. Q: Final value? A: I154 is 58.53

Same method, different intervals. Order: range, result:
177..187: 55.66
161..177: 57.13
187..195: 31.59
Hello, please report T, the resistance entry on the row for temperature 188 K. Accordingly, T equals 53.1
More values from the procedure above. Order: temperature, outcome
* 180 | 55.66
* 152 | 62.09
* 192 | 31.59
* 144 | 58.15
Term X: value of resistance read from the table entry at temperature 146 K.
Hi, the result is 57.63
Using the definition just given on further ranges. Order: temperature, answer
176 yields 57.13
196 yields 52.29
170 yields 59.47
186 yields 58.73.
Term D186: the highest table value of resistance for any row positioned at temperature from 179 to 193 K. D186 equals 58.73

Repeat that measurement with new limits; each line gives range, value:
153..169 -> 62.62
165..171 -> 59.47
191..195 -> 37.59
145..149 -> 57.63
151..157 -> 62.09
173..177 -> 57.16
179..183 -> 57.65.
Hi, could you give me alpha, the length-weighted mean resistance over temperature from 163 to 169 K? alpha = 57.8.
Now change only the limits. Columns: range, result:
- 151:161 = 59.9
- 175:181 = 57.6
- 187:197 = 43.3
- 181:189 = 56.6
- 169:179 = 58.3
